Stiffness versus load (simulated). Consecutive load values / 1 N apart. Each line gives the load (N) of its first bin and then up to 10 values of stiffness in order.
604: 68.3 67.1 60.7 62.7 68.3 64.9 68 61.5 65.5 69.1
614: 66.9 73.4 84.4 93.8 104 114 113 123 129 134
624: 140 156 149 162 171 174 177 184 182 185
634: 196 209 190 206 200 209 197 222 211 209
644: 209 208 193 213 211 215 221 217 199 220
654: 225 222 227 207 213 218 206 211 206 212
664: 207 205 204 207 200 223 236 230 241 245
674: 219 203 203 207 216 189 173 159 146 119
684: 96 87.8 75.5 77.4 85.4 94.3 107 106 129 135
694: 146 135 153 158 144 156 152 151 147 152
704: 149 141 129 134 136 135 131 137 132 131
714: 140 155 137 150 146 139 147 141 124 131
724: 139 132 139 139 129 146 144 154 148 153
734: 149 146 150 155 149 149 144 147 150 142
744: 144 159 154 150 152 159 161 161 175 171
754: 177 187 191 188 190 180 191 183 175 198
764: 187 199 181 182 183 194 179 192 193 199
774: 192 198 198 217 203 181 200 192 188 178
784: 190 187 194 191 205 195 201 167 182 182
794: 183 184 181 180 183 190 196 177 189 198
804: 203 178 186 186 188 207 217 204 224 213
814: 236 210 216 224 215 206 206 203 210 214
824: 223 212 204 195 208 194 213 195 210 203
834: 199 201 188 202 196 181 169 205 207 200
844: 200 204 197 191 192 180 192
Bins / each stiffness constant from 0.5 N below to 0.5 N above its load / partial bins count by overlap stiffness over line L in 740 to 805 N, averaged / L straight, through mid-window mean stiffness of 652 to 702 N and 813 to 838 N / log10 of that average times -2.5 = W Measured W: 0.08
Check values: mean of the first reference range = 175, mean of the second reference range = 208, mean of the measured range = 182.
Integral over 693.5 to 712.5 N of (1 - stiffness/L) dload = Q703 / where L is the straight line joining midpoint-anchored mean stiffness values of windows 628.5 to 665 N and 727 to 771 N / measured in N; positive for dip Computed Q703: 4.19 N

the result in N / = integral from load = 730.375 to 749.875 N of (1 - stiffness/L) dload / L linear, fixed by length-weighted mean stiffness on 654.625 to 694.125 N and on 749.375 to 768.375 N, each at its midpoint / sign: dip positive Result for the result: 3.3 N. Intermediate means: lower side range 177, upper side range 182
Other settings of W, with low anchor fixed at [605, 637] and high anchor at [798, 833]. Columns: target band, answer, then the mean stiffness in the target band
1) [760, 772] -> -0.02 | 187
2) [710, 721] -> 0.16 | 141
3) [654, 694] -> -0.23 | 178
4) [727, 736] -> 0.16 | 146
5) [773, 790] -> -0.03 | 195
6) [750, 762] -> 0.00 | 180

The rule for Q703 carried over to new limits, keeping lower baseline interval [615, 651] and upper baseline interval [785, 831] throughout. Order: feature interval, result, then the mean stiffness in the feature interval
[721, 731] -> 2.7 N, 137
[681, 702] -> 6.7 N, 124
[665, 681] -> -2.8 N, 211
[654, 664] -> -2.1 N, 214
